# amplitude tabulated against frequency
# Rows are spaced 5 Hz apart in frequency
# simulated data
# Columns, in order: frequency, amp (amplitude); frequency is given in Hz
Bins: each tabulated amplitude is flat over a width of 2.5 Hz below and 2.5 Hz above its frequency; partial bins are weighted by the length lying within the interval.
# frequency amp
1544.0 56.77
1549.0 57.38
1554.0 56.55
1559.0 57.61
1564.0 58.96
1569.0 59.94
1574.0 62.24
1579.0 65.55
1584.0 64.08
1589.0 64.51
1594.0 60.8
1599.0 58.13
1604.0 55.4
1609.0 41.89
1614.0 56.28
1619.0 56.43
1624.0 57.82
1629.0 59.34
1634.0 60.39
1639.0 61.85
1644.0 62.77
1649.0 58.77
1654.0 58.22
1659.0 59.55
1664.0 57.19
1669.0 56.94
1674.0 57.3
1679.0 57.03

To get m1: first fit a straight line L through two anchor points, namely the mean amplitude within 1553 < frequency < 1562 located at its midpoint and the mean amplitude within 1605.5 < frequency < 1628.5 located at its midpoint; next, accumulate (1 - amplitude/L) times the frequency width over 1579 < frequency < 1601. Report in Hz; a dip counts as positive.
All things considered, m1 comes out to -2.8 Hz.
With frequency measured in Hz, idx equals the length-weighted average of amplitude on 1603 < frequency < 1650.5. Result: 57.1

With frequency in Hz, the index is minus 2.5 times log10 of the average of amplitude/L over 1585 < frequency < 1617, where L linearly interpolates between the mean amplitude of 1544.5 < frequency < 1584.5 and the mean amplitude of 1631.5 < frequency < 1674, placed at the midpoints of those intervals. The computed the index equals 0.06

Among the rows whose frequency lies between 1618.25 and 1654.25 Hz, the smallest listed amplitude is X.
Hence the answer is 56.43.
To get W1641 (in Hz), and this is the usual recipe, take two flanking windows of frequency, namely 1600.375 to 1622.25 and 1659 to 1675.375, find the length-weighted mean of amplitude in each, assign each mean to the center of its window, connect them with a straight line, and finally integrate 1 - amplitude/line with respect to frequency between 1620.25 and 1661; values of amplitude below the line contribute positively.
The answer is -3.2 Hz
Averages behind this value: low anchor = 53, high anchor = 57.5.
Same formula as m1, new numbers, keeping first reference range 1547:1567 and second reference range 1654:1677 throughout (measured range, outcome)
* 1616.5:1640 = -0.51 Hz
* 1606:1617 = 1.53 Hz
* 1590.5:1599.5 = -0.41 Hz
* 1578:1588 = -1.20 Hz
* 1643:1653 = -0.40 Hz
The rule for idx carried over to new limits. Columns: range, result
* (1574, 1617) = 58.5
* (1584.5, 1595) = 63.2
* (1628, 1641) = 60.6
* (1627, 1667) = 59.7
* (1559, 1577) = 60.1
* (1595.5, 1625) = 54.4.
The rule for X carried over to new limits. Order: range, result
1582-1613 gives 41.89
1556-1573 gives 57.61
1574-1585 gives 62.24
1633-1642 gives 60.39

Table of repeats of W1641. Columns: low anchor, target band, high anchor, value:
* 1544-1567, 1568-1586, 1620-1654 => -1.5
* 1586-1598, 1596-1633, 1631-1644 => 3.8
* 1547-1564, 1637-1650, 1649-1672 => -0.8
